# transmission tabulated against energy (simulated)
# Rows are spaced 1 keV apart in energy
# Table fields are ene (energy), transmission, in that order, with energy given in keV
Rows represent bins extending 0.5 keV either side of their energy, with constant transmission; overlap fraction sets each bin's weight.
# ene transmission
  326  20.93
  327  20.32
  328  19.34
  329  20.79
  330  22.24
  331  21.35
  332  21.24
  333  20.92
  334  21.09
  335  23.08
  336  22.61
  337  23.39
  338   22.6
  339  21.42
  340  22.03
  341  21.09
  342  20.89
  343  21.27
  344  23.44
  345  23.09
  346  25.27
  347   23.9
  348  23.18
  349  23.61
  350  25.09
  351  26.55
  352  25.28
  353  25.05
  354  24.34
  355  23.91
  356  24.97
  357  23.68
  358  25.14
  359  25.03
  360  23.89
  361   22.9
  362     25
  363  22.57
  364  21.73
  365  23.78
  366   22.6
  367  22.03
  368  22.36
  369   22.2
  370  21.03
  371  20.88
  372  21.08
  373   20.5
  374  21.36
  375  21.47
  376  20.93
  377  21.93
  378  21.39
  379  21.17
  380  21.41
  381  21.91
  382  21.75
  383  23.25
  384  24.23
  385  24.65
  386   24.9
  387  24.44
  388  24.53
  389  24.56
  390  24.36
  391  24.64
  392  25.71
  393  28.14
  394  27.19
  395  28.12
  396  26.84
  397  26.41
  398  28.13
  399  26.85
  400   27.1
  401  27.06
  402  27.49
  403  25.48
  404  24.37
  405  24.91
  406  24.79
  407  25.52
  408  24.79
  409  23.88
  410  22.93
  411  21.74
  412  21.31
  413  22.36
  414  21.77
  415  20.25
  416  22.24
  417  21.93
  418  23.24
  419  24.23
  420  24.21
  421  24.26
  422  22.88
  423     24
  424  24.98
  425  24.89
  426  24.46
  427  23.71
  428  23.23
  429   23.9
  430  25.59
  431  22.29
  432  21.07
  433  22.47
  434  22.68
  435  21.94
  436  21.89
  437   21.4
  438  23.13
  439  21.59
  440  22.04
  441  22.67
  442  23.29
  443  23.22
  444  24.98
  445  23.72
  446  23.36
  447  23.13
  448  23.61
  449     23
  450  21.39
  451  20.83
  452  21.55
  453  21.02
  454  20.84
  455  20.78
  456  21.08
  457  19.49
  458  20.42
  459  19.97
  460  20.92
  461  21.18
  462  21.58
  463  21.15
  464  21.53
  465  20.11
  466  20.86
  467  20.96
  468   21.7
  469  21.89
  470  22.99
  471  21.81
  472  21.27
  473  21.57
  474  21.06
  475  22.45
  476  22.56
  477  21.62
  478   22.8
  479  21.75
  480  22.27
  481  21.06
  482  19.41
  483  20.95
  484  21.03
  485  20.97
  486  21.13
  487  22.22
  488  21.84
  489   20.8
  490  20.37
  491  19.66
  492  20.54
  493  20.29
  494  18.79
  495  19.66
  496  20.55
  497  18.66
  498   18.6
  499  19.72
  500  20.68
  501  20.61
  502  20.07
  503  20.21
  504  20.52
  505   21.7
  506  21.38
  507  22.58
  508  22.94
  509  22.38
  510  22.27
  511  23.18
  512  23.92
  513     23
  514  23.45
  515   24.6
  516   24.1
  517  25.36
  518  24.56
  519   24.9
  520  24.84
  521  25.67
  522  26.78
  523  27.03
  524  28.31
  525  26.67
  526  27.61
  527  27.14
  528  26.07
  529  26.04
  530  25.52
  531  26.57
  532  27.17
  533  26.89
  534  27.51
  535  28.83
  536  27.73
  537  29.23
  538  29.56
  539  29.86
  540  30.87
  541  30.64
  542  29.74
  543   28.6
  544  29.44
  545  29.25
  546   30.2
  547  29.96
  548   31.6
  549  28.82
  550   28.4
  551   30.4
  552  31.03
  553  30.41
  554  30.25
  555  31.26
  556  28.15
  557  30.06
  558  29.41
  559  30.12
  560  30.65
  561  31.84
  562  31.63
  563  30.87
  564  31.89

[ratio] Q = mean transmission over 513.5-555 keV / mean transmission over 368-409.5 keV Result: 1.15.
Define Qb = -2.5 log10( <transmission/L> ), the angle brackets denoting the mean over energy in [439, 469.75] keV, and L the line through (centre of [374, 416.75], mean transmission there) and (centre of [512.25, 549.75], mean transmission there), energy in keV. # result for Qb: 0.18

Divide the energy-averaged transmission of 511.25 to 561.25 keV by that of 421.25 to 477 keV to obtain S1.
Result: 1.3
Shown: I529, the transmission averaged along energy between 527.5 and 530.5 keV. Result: 25.9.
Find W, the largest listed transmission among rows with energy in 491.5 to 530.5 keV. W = 28.31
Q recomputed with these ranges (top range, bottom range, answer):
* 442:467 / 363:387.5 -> 0.98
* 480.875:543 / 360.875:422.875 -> 1.01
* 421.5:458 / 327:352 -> 1.01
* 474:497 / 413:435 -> 0.90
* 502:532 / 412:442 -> 1.07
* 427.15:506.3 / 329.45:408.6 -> 0.91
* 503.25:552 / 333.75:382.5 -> 1.16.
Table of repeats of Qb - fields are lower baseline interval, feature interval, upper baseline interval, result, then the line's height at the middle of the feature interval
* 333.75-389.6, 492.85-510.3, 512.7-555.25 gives 0.29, 26.9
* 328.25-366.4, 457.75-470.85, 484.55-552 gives 0.15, 24.3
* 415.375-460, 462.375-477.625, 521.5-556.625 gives 0.14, 24.6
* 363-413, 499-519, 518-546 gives 0.20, 27.1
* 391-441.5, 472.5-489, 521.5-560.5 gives 0.23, 26.5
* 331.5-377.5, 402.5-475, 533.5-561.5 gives 0.15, 25.9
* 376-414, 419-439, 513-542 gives 0.08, 25.1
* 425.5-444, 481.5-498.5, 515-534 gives 0.22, 24.9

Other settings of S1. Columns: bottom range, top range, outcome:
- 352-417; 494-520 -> 0.92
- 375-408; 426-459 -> 0.90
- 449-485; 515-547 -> 1.29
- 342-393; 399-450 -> 1.01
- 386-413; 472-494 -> 0.84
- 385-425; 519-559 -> 1.16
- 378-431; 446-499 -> 0.87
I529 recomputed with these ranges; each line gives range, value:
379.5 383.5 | 22.1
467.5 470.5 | 22.2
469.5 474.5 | 21.7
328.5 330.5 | 21.5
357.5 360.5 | 24.7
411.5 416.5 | 21.6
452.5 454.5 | 20.9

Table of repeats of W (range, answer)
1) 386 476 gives 28.14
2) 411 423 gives 24.26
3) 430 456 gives 25.59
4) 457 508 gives 22.99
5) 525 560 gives 31.6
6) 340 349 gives 25.27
